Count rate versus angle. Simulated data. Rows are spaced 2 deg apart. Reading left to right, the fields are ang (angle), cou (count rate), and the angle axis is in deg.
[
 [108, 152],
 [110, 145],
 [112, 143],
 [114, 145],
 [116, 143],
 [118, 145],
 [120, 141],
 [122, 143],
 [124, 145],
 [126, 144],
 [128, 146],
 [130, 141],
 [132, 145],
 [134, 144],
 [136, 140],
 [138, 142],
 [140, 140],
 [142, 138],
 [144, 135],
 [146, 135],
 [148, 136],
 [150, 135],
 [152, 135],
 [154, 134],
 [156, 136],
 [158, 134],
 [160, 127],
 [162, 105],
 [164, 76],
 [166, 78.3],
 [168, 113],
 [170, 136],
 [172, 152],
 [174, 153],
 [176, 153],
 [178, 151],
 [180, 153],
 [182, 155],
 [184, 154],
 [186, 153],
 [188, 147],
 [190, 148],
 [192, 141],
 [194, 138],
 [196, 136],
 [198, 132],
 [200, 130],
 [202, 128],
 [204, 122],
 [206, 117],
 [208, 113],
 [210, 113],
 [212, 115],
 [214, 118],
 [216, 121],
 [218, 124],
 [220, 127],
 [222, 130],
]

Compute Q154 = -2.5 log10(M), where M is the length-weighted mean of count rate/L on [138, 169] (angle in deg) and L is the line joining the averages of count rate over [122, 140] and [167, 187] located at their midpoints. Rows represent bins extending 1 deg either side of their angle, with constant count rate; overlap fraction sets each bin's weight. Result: 0.17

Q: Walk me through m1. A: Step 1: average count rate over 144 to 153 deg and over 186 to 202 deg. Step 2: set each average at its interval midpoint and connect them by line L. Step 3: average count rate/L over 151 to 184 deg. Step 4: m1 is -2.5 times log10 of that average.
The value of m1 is 0.04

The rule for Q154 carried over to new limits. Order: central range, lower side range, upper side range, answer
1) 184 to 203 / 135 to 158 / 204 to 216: -0.15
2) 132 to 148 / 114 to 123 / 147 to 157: -0.01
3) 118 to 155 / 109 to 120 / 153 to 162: -0.03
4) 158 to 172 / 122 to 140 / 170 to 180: 0.32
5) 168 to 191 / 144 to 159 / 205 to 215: -0.19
